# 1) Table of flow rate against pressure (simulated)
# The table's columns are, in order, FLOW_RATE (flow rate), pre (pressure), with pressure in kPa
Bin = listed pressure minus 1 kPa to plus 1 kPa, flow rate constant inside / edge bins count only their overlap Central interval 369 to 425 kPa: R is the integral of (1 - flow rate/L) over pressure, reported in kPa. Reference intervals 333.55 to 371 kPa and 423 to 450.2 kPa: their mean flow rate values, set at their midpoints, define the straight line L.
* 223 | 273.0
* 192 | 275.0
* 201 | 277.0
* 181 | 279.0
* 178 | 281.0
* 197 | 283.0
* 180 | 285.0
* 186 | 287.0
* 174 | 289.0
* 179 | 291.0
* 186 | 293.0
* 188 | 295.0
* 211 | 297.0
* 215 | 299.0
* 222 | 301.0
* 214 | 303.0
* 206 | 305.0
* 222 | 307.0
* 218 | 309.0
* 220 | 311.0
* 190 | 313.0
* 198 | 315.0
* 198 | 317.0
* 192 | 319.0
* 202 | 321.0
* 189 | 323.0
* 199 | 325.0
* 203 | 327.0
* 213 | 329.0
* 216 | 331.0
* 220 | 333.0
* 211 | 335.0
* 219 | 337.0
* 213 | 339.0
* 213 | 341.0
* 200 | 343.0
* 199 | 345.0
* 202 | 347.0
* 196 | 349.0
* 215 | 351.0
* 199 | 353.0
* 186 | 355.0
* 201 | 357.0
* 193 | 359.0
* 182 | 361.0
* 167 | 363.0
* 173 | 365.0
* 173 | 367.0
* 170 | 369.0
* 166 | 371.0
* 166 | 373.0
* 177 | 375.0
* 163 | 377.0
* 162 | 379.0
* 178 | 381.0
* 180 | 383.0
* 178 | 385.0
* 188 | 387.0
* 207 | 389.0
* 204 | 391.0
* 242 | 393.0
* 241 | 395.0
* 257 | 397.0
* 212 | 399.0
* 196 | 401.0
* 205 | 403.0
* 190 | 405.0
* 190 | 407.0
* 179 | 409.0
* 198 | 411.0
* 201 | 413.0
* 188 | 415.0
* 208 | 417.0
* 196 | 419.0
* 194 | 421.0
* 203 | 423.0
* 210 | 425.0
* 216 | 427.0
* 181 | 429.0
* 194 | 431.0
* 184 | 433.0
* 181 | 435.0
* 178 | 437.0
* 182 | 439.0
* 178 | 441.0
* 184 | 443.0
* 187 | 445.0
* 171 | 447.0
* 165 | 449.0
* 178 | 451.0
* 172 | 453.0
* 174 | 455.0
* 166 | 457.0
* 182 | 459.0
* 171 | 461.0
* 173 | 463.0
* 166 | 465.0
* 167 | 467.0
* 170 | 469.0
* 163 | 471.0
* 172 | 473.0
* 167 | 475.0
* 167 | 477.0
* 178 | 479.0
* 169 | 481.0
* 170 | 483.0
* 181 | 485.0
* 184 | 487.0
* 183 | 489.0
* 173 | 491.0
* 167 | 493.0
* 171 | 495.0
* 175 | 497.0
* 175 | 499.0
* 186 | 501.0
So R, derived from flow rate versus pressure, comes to -1.5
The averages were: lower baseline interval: 195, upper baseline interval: 186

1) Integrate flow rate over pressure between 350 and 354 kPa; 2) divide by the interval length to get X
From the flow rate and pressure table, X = 207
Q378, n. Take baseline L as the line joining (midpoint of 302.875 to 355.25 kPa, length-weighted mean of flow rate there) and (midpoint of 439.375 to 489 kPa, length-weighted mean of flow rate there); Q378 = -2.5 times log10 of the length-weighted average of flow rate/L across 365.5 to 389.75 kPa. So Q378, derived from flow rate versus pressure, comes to 0.11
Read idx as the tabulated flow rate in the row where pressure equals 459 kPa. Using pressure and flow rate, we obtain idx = 182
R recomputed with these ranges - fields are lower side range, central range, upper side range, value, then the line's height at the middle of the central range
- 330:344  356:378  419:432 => 3.5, 208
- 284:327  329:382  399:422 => 1.8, 198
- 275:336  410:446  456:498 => -2.4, 180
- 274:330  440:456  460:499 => 0.1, 177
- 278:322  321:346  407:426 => -1.3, 198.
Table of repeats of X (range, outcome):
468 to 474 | 168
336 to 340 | 216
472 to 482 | 171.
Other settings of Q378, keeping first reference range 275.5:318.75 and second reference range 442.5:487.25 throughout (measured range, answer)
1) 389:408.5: -0.17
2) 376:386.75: 0.07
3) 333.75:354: -0.09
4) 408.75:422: -0.09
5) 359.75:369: 0.08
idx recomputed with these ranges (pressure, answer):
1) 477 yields 167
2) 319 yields 192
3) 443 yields 184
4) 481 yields 169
